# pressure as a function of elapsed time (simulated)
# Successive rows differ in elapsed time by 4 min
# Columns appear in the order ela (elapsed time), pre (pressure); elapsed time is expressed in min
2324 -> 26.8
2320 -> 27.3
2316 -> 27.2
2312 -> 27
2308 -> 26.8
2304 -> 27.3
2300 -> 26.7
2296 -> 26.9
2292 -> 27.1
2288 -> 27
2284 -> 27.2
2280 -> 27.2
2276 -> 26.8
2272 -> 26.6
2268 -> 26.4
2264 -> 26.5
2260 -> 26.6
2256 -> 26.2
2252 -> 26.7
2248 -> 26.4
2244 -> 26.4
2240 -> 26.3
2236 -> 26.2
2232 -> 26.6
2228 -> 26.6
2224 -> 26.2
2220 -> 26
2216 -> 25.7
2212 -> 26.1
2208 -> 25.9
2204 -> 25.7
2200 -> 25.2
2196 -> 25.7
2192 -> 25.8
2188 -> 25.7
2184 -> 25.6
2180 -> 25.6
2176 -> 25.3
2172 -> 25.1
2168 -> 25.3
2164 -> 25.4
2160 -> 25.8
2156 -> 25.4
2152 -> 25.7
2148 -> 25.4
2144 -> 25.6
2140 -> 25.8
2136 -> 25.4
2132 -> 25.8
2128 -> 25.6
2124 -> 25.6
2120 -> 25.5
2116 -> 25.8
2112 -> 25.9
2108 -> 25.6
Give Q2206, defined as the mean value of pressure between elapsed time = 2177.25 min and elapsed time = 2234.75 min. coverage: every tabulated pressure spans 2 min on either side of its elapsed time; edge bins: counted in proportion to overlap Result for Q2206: 25.9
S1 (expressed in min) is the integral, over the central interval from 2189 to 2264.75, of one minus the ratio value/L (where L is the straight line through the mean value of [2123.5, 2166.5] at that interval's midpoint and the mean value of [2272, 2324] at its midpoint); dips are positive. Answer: 0.62 min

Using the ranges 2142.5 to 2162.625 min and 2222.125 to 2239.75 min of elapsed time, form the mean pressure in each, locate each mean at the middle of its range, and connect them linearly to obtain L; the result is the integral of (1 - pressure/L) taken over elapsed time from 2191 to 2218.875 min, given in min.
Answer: 0.41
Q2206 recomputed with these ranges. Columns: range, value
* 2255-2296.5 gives 26.8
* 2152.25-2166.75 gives 25.5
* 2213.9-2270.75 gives 26.3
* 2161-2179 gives 25.3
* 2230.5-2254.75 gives 26.4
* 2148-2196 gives 25.5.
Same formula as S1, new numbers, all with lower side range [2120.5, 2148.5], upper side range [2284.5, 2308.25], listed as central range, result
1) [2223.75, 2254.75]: 0.1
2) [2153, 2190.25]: 0.6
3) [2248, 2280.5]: 0.2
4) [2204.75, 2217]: 0.2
